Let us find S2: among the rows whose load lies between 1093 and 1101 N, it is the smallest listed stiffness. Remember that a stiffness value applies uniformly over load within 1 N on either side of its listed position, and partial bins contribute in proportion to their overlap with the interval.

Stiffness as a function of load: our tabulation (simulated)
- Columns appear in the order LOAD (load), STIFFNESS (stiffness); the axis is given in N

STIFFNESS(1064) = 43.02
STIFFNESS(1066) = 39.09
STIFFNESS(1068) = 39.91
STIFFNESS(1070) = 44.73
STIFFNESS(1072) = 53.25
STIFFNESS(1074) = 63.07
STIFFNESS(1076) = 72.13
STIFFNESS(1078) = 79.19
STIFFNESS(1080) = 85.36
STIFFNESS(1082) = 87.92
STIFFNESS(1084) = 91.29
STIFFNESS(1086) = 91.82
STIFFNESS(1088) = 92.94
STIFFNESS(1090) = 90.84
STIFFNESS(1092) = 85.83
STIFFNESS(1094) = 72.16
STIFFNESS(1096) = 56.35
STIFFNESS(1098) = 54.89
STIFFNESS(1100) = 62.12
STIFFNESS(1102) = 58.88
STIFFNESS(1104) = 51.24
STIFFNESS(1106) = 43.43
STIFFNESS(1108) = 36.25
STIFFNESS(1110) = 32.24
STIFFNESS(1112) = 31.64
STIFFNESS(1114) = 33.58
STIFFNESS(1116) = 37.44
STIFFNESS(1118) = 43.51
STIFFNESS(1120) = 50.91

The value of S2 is 54.89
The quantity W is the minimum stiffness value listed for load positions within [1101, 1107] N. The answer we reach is 43.43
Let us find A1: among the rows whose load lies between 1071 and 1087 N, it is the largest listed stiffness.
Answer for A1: 91.82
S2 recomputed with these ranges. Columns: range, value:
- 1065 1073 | 39.09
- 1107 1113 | 31.64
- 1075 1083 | 72.13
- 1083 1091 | 90.84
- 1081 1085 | 87.92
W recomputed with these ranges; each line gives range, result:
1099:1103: 58.88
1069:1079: 44.73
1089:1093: 85.83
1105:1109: 36.25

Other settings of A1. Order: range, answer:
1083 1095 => 92.94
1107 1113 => 36.25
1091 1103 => 85.83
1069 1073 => 53.25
